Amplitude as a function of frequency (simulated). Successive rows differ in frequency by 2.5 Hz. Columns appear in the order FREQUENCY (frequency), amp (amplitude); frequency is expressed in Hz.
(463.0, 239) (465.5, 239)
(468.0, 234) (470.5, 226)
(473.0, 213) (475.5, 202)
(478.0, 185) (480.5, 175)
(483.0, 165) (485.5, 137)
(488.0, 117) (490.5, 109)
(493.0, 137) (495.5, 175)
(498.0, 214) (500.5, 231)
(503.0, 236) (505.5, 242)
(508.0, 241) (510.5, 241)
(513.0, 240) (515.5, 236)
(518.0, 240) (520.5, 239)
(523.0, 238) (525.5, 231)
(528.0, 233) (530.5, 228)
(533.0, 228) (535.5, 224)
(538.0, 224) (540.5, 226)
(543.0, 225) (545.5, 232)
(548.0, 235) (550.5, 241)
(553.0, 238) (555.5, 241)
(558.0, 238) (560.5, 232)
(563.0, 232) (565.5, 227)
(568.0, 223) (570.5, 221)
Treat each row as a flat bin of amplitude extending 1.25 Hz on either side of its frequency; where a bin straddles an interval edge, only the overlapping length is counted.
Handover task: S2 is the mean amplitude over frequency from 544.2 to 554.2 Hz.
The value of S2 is 236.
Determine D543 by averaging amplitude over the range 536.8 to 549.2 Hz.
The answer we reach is 228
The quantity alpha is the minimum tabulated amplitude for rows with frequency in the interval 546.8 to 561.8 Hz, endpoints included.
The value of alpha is 232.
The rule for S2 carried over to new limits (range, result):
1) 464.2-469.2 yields 237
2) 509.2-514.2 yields 241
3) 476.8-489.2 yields 156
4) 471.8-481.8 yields 194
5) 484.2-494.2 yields 125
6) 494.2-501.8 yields 206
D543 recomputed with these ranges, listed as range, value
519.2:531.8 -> 234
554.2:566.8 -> 234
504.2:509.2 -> 241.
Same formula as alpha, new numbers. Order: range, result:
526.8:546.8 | 224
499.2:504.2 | 231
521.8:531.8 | 228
